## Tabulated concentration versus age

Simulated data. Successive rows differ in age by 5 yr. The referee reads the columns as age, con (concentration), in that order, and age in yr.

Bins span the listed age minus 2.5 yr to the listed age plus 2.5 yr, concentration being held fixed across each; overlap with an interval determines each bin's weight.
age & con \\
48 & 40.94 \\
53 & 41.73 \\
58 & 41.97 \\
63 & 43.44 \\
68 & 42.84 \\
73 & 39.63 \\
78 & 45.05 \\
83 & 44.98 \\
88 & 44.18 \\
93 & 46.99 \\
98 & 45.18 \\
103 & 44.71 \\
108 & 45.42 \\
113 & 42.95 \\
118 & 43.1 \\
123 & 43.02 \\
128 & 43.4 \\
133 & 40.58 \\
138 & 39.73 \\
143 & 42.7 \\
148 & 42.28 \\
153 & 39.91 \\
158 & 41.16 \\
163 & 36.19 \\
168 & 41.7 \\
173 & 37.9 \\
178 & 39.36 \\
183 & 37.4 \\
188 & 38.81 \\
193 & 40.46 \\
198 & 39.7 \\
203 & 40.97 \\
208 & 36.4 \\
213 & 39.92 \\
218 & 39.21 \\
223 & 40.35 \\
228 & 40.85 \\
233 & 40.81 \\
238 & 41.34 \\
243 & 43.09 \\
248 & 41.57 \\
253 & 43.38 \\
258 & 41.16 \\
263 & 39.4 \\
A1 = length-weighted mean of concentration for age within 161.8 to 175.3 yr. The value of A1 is 38.8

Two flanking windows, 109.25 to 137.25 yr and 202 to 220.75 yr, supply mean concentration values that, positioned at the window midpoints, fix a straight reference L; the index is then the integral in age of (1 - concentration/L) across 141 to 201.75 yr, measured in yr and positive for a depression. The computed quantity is 1.2 yr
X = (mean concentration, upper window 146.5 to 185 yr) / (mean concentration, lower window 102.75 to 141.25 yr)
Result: 0.92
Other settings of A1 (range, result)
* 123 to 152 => 41.8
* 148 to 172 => 39.9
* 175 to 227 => 39.3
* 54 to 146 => 43.3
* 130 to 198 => 39.9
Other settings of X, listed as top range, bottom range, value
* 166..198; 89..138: 0.90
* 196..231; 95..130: 0.90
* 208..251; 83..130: 0.92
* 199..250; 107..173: 0.97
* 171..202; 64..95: 0.89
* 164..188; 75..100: 0.86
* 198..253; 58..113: 0.92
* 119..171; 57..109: 0.93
